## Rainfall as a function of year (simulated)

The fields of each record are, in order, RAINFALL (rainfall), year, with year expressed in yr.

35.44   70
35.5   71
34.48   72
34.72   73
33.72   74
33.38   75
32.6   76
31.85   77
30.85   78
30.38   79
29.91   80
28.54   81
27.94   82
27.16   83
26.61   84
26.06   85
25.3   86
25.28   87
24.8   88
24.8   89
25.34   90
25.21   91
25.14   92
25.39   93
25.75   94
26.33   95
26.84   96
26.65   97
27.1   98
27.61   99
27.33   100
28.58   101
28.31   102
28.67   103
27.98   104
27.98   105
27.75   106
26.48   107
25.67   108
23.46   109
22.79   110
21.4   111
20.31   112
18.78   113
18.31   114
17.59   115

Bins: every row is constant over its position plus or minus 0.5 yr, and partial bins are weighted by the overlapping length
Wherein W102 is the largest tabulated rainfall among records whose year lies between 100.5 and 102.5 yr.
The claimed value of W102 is 28.58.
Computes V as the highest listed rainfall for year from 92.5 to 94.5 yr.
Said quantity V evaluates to 25.75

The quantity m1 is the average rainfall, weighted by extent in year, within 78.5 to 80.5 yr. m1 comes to 30.1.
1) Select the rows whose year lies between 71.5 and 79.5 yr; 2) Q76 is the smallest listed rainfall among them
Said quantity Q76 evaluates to 30.38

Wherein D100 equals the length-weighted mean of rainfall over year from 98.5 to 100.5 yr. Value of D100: 27.5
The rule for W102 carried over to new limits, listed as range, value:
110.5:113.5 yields 21.4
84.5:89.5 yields 26.06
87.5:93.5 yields 25.39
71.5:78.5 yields 34.72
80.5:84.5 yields 28.54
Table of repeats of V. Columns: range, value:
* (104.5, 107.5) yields 27.98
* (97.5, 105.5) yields 28.67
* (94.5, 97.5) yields 26.84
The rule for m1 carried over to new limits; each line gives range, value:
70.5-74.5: 34.6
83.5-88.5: 25.6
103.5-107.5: 27.5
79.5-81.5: 29.2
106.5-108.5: 26.1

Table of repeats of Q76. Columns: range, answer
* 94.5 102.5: 26.33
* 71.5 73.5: 34.48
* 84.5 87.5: 25.28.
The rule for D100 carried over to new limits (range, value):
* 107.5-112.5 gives 22.7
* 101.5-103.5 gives 28.5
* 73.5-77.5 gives 32.9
